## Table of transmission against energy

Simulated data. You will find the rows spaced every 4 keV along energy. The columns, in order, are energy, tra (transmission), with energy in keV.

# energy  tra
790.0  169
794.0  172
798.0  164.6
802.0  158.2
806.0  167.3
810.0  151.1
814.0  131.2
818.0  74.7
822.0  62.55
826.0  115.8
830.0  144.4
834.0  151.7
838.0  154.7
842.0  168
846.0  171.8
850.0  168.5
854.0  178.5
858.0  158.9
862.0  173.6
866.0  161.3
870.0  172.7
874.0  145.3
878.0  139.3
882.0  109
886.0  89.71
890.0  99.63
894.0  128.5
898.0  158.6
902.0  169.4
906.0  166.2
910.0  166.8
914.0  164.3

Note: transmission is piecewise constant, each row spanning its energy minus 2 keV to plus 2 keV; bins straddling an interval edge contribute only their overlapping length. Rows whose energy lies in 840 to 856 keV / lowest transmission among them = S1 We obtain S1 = 168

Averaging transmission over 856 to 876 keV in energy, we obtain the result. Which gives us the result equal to 162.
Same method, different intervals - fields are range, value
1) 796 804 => 161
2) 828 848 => 158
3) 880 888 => 99.4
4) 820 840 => 126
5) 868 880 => 152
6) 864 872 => 167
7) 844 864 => 170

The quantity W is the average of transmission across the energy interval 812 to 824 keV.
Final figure 89.5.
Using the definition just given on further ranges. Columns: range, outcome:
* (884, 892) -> 94.7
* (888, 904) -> 139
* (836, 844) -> 161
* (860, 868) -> 167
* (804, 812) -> 159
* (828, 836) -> 148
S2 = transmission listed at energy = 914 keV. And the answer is 164.3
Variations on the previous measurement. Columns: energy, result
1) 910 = 166.8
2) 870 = 172.7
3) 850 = 168.5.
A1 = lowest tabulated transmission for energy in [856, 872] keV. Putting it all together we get 158.9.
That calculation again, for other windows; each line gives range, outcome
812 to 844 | 62.55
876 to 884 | 109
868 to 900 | 89.71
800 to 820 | 74.7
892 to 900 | 128.5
